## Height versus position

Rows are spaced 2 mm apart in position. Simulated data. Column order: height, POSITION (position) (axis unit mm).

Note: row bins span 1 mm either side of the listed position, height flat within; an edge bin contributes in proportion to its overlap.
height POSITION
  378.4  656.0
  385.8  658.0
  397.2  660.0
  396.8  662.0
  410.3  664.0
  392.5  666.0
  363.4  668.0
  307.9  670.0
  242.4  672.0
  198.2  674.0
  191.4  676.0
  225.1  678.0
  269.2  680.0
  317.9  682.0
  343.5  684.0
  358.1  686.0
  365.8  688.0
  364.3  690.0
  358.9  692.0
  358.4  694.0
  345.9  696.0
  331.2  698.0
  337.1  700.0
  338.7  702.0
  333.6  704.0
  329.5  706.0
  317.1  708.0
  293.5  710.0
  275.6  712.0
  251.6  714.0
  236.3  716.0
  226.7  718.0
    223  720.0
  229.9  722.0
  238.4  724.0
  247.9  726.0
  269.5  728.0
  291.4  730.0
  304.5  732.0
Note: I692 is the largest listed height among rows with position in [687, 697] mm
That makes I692 365.8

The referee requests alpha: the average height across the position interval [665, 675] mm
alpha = 301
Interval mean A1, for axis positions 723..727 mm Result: 243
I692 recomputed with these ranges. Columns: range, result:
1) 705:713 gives 329.5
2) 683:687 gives 358.1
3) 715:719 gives 236.3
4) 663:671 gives 410.3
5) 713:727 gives 251.6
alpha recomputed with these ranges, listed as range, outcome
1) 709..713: 285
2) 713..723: 234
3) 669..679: 233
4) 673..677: 195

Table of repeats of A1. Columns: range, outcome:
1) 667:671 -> 336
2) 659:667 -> 399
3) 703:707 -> 332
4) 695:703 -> 338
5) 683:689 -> 356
